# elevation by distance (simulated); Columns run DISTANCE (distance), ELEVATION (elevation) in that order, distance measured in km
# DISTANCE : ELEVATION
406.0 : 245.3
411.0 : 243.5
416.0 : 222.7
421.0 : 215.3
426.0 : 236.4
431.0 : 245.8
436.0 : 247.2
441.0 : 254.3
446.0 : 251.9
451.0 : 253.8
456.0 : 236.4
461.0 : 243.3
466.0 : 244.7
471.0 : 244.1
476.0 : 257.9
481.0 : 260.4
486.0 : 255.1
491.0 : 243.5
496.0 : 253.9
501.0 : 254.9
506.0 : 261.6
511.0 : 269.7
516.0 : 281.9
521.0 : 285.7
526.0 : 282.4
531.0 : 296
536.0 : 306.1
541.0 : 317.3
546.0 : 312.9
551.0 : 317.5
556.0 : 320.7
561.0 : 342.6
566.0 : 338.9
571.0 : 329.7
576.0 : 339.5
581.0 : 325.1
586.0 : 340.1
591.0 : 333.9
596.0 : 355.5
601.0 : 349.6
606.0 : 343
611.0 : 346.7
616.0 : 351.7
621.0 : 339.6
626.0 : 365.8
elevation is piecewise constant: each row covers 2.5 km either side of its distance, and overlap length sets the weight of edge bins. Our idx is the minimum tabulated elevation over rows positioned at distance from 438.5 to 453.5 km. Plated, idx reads 251.9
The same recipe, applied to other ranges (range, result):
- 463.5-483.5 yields 244.1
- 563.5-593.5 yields 325.1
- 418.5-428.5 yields 215.3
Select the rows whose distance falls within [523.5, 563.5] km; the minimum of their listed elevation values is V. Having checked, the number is 282.4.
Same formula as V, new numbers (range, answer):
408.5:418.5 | 222.7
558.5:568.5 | 338.9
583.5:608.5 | 333.9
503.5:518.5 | 261.6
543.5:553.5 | 312.9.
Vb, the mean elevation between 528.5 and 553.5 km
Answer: 310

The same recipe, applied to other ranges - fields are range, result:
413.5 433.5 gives 230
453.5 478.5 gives 245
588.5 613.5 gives 346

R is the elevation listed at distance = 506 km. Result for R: 261.6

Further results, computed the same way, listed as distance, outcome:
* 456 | 236.4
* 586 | 340.1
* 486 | 255.1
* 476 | 257.9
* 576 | 339.5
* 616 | 351.7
